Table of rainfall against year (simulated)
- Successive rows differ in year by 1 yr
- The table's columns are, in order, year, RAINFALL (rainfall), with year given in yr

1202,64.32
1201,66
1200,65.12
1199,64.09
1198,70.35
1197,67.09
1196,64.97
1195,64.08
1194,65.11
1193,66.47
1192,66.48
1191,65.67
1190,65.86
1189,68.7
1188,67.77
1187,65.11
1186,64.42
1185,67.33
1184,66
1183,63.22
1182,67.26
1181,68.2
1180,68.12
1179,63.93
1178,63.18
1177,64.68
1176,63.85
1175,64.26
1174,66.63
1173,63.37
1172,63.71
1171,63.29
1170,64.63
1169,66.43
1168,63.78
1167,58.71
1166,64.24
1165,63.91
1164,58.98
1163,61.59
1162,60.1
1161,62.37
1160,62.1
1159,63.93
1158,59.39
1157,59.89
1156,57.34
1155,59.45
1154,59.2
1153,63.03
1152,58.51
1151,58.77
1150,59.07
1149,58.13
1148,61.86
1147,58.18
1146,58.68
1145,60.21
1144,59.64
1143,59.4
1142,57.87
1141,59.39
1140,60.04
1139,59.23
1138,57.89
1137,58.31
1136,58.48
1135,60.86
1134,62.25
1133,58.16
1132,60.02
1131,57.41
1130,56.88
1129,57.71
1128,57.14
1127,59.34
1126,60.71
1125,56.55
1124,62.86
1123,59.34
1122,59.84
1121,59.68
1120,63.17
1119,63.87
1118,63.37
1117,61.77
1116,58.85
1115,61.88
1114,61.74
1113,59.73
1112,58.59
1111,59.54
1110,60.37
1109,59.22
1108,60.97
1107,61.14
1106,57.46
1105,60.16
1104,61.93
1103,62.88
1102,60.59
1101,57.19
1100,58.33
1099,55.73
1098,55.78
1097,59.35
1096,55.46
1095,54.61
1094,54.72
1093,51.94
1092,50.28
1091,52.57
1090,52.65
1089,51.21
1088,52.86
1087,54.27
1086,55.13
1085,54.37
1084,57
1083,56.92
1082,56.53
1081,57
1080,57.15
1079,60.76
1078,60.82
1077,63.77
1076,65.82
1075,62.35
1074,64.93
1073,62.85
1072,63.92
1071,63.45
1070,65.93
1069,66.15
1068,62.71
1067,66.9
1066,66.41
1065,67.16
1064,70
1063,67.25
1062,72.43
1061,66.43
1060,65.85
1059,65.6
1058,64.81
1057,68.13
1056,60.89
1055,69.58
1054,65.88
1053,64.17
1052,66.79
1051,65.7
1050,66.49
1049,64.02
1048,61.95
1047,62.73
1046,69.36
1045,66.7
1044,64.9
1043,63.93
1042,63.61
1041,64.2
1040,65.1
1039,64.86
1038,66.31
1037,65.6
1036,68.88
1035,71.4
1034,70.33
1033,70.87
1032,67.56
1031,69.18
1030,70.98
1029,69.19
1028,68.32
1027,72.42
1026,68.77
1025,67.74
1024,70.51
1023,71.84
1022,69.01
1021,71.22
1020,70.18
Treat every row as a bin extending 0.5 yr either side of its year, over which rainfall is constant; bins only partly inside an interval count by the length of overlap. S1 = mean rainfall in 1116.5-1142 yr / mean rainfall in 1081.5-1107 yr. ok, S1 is 1.06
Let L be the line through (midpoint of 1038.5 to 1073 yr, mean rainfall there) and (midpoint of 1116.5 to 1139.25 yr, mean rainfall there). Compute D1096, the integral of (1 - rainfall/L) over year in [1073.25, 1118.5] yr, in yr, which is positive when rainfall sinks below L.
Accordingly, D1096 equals 3.0 yr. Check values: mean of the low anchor 65.7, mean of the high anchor 59.8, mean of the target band 58.2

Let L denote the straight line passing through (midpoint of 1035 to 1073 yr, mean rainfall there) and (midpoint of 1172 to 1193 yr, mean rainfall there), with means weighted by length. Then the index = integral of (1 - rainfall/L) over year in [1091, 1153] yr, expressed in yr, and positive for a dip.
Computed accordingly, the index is 6.3 yr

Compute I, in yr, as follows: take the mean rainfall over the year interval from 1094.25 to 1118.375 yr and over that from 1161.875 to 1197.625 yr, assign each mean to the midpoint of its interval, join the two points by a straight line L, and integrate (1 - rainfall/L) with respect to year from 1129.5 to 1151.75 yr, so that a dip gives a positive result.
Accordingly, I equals 1.0 yr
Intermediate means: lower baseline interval 59.4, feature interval 59.1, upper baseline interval 64.8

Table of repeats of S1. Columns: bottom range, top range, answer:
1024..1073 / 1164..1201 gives 0.98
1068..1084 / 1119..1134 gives 0.96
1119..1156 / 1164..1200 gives 1.10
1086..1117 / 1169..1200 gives 1.14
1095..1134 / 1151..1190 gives 1.06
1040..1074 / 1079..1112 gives 0.87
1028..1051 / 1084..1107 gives 0.84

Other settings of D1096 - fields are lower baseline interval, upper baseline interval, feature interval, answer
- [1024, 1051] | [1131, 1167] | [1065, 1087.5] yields 1.2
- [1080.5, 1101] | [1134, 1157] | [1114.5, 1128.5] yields -0.8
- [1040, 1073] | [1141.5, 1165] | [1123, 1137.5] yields 0.5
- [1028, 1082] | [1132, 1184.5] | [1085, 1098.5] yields 2.2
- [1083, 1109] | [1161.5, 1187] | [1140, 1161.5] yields 0.7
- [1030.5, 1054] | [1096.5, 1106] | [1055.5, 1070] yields -0.6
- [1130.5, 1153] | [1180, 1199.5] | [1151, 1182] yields 0.1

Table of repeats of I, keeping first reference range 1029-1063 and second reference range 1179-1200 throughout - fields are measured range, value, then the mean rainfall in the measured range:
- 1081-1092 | 2.0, 54.3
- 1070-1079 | 0.4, 63.5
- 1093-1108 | 1.9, 58.1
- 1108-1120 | 1.0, 60.9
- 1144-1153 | 0.9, 59.4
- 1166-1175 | 0.3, 63.9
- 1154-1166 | 1.0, 60.9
